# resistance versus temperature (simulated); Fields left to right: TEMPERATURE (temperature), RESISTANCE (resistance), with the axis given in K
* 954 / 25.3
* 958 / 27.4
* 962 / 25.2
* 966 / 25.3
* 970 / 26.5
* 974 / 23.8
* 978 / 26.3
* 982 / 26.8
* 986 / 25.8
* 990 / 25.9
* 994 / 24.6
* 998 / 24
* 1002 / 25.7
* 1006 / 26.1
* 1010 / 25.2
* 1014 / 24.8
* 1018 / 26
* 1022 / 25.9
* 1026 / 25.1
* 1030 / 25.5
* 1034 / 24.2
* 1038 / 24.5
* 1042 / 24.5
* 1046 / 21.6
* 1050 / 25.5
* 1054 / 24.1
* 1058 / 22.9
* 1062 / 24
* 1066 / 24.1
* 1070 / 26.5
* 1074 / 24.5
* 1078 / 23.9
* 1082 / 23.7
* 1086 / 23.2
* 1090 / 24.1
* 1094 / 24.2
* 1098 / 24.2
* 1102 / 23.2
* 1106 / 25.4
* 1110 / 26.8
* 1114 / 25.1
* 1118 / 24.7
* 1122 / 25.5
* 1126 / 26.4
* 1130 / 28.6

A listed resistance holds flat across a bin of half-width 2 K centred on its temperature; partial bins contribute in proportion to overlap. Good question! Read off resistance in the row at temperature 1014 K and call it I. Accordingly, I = 24.8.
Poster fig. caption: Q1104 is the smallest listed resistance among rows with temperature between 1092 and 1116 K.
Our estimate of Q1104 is 23.2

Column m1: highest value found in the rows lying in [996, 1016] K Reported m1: 26.1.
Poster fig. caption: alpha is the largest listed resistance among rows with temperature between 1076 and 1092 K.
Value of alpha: 24.1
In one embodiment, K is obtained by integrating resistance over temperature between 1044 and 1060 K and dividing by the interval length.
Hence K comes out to 23.5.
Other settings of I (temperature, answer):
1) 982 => 26.8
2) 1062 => 24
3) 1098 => 24.2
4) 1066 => 24.1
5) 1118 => 24.7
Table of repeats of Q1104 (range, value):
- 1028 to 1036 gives 24.2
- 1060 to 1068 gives 24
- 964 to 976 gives 23.8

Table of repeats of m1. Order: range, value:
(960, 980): 26.5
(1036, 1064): 25.5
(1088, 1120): 26.8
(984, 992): 25.9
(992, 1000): 24.6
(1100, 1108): 25.4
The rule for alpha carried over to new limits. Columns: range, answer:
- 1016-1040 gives 26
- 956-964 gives 27.4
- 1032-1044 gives 24.5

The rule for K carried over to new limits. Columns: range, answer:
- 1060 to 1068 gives 24.1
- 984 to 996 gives 25.4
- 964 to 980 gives 25.5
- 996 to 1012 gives 25.2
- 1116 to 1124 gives 25.1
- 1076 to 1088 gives 23.6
